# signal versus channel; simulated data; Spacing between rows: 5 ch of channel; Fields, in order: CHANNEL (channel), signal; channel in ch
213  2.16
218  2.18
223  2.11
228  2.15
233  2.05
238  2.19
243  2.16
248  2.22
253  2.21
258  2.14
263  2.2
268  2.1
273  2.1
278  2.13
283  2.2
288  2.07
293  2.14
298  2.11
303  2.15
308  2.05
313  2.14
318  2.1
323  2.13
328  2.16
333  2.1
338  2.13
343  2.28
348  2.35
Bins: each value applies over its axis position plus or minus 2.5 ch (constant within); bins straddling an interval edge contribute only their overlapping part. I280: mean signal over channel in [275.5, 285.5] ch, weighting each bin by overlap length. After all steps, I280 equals 2.17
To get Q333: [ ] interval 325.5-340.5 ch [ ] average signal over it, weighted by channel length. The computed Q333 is 2.13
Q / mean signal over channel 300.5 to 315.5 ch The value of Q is 2.11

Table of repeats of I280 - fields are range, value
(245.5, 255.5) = 2.22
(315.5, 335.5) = 2.12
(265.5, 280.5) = 2.11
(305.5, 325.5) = 2.1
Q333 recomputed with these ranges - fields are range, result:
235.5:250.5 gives 2.19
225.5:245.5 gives 2.14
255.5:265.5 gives 2.17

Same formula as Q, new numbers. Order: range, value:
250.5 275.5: 2.15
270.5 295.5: 2.13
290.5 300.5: 2.12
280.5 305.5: 2.13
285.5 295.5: 2.1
